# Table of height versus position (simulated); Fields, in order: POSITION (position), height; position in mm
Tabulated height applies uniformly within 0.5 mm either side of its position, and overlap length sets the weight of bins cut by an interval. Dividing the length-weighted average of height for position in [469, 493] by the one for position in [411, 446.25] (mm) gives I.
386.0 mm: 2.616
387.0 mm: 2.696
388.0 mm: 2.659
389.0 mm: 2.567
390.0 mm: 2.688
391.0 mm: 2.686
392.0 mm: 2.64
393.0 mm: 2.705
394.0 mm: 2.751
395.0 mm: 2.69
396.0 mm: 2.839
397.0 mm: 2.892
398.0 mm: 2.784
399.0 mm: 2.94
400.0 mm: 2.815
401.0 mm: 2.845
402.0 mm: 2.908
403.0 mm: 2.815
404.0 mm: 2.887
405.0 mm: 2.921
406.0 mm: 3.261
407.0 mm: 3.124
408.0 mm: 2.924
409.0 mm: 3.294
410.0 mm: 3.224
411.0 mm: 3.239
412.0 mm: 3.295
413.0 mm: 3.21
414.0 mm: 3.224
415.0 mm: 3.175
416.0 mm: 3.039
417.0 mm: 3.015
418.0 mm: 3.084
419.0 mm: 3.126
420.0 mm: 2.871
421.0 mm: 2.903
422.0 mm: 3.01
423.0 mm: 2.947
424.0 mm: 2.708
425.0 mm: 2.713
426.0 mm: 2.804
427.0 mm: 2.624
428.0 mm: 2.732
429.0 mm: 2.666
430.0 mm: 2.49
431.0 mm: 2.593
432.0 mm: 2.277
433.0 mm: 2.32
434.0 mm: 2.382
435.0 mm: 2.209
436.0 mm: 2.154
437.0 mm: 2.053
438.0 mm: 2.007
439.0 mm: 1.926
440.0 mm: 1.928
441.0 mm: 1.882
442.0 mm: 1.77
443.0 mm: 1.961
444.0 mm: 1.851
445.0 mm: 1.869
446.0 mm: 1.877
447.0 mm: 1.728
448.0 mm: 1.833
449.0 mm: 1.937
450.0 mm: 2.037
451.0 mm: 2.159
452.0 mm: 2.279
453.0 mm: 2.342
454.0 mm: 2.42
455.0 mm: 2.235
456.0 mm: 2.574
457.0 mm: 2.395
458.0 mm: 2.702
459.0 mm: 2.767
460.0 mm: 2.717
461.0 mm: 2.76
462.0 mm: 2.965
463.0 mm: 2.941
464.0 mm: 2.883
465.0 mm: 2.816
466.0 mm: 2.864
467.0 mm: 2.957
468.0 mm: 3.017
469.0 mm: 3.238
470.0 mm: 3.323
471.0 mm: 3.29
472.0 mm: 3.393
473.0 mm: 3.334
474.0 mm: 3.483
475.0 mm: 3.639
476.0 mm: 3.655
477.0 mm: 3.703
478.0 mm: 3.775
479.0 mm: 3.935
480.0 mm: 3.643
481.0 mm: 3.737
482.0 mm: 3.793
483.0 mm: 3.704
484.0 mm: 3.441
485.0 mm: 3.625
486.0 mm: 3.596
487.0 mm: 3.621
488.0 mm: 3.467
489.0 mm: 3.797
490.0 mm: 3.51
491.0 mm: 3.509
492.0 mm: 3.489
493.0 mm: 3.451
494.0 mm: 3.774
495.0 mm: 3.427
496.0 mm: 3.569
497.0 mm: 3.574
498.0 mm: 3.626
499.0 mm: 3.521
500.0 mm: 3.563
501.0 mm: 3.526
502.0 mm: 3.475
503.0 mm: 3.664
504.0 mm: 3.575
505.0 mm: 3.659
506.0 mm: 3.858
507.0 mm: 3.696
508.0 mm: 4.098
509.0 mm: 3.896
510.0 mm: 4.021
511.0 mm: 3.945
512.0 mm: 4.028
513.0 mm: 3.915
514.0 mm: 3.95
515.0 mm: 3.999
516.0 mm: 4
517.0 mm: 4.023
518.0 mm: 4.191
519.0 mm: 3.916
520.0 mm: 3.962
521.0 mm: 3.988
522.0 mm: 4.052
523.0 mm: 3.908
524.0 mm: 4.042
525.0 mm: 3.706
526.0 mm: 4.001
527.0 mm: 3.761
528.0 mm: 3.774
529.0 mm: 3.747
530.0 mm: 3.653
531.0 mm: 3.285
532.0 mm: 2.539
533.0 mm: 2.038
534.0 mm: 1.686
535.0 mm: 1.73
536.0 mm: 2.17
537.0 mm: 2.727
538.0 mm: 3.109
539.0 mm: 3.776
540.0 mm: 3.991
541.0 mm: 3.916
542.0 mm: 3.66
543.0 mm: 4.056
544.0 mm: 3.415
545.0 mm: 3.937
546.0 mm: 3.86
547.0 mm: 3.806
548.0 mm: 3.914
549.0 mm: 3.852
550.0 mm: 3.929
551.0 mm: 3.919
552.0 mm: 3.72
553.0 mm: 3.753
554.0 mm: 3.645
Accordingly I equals 1.40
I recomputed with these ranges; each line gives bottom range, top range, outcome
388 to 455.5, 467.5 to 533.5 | 1.41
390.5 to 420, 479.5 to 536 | 1.21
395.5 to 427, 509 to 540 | 1.18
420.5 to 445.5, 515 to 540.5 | 1.46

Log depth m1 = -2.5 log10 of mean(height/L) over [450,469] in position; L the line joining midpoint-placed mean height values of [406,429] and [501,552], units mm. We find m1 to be 0.22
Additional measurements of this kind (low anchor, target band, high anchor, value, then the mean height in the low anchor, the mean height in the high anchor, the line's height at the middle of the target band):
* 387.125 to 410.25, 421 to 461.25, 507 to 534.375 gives 0.33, 2.86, 3.72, 3.16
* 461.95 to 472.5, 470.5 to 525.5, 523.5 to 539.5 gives -0.20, 3.07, 3.11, 3.09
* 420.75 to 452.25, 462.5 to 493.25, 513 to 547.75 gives -0.21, 2.26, 3.55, 2.83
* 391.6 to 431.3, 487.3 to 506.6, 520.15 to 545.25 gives -0.11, 2.92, 3.39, 3.25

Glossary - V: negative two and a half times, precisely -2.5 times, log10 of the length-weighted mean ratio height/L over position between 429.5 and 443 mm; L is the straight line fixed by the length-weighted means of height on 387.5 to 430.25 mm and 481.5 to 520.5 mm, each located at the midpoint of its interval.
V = 0.41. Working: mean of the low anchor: 2.9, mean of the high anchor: 3.73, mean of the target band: 2.15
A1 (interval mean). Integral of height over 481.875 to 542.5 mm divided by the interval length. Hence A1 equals 3.58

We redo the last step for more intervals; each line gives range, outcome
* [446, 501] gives 3.13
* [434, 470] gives 2.36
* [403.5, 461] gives 2.56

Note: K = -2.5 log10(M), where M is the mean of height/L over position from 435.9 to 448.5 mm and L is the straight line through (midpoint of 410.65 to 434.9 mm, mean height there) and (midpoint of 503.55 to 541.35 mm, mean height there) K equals 0.49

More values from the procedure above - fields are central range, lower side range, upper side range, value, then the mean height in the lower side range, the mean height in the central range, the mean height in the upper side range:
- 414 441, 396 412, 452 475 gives 0.137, 3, 2.6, 2.89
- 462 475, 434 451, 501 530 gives -0.187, 1.96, 3.14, 3.88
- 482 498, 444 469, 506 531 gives -0.107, 2.46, 3.58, 3.91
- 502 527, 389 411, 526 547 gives -0.213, 2.89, 3.91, 3.27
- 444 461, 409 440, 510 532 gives 0.339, 2.73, 2.25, 3.87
